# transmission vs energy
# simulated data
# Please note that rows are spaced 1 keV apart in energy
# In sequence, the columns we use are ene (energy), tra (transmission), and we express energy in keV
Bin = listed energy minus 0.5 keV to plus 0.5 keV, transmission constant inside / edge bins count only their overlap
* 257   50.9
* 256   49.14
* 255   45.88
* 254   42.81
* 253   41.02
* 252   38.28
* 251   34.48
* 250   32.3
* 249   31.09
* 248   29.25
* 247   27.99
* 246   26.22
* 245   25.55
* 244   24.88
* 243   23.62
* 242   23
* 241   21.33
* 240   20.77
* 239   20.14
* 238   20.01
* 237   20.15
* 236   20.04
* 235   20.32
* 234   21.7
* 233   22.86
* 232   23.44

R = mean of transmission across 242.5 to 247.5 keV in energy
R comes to 25.7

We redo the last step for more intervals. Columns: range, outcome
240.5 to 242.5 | 22.2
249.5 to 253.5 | 36.5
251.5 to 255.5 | 42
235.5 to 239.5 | 20.1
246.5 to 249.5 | 29.4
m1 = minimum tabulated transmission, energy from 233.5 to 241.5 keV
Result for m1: 20.01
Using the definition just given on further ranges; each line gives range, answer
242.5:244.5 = 23.62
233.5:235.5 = 20.32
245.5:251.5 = 26.22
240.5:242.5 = 21.33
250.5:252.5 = 34.48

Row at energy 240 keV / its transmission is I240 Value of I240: 20.77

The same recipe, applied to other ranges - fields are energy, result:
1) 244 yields 24.88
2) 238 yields 20.01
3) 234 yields 21.7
